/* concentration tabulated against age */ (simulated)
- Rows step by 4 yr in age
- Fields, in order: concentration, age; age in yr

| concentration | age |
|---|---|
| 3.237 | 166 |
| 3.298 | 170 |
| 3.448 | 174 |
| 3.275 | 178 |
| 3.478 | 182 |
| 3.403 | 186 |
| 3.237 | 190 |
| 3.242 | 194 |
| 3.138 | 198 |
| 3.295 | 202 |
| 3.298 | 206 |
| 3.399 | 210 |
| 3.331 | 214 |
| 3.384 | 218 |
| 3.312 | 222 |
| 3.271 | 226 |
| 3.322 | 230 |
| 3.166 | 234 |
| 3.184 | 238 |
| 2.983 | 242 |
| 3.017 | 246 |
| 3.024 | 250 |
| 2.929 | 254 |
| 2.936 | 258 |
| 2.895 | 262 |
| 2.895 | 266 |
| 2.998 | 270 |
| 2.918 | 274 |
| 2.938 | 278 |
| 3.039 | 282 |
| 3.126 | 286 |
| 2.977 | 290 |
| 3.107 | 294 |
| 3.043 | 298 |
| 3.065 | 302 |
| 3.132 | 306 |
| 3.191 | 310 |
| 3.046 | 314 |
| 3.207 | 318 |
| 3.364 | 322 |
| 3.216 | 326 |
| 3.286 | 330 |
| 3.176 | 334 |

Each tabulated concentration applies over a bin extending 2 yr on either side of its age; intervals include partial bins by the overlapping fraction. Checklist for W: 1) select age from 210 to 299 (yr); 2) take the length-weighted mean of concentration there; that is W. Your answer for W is 3.09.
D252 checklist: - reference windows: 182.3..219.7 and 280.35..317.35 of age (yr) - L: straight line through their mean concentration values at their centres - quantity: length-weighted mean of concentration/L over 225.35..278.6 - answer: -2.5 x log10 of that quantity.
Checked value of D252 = 0.06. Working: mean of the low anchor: 3.31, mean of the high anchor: 3.09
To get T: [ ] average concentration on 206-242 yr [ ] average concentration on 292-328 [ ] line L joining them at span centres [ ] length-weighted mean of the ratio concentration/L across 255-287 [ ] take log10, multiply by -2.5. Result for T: 0.09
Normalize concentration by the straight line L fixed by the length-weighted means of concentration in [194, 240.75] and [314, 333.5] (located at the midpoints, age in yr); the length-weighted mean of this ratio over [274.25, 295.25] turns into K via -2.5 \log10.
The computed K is 0.08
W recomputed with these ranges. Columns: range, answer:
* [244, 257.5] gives 2.98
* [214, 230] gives 3.32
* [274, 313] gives 3.06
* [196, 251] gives 3.23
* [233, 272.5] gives 3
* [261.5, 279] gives 2.93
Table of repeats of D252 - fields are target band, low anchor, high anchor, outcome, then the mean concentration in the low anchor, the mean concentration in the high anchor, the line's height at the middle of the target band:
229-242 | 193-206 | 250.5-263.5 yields -0.05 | 3.23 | 2.93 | 3.05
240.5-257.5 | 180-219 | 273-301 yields 0.06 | 3.32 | 3.03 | 3.15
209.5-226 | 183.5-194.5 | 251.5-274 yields -0.06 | 3.31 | 2.93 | 3.16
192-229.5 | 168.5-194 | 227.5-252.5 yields -0.02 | 3.35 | 3.12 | 3.23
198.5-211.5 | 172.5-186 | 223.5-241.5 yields 0.00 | 3.4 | 3.22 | 3.31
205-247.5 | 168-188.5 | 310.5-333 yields 0.03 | 3.38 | 3.22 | 3.32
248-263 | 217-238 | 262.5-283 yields 0.04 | 3.28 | 2.95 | 3.07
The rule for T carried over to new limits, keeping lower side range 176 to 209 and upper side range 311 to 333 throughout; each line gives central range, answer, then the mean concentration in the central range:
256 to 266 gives 0.12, 2.91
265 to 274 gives 0.11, 2.95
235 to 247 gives 0.07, 3.07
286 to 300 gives 0.06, 3.05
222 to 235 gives 0.00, 3.27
